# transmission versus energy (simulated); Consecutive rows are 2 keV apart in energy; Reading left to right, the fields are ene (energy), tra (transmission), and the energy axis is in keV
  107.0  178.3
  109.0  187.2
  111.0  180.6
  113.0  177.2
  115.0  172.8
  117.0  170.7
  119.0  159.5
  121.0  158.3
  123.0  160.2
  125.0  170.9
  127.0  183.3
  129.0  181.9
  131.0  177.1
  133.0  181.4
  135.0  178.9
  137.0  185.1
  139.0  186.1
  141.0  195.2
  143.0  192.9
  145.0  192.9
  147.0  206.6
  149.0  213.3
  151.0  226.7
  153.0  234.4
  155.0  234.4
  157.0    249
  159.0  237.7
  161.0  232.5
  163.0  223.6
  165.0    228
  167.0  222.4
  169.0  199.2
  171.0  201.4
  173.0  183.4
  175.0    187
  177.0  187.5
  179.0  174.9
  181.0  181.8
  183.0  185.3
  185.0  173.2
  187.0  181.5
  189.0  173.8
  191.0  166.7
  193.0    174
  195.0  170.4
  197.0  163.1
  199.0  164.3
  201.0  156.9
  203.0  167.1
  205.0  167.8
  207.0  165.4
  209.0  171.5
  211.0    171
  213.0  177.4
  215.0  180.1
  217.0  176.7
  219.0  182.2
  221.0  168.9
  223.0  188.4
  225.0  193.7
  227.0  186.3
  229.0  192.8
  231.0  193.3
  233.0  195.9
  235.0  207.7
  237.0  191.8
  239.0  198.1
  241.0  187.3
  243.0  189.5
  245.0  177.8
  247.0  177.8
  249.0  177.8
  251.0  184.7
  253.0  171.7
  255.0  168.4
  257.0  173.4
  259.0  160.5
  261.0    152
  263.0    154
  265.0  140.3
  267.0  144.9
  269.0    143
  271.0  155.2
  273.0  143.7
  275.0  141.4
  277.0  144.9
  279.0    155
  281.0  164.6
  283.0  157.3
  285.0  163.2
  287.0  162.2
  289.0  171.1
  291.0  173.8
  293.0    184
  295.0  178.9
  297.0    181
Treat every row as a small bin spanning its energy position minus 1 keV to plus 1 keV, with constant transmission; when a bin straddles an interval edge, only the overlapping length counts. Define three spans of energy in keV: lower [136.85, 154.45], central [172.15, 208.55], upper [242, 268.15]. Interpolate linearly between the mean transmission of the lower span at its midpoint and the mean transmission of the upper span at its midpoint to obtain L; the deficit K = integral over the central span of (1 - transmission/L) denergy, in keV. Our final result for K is 3.12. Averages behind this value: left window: 205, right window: 167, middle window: 173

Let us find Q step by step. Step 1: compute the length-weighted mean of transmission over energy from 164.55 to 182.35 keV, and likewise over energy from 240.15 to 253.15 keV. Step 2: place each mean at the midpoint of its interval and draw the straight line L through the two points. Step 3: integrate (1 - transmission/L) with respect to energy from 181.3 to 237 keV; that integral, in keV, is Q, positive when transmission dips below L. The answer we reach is 3.05 keV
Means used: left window 195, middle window 178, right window 181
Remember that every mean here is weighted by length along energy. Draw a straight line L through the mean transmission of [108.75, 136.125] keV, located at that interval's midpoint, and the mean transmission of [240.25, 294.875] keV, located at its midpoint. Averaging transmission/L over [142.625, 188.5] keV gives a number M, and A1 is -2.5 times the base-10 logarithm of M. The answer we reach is -0.20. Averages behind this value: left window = 174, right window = 164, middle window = 206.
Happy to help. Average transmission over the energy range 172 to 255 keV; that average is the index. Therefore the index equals 180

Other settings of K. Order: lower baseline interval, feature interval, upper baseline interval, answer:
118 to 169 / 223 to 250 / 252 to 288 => -3.7 keV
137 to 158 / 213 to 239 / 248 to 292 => -1.5 keV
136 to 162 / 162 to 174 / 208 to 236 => -0.2 keV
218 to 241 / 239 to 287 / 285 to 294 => 4.6 keV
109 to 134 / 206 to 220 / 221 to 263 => 0.4 keV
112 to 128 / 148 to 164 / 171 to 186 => -4.8 keV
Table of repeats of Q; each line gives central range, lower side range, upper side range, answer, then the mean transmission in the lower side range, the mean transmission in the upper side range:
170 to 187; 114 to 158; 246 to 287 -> -0.31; 191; 159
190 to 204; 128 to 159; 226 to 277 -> 1.62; 204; 172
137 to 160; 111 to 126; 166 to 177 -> -3.61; 168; 198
